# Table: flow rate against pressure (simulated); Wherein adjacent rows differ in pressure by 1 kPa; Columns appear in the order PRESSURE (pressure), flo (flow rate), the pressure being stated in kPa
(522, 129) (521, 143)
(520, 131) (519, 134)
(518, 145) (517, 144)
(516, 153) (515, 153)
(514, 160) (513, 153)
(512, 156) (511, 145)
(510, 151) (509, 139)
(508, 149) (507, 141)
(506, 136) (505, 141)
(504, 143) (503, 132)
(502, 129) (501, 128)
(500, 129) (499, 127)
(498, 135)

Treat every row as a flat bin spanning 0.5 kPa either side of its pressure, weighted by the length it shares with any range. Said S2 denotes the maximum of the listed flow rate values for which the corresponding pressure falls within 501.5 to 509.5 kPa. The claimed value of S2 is 149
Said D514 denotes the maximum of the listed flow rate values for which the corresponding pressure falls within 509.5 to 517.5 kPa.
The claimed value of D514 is 160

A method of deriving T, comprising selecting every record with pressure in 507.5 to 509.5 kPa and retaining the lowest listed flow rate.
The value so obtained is 139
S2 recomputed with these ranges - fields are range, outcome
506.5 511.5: 151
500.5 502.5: 129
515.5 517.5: 153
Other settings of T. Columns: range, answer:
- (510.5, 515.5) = 145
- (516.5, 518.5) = 144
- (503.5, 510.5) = 136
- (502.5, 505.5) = 132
